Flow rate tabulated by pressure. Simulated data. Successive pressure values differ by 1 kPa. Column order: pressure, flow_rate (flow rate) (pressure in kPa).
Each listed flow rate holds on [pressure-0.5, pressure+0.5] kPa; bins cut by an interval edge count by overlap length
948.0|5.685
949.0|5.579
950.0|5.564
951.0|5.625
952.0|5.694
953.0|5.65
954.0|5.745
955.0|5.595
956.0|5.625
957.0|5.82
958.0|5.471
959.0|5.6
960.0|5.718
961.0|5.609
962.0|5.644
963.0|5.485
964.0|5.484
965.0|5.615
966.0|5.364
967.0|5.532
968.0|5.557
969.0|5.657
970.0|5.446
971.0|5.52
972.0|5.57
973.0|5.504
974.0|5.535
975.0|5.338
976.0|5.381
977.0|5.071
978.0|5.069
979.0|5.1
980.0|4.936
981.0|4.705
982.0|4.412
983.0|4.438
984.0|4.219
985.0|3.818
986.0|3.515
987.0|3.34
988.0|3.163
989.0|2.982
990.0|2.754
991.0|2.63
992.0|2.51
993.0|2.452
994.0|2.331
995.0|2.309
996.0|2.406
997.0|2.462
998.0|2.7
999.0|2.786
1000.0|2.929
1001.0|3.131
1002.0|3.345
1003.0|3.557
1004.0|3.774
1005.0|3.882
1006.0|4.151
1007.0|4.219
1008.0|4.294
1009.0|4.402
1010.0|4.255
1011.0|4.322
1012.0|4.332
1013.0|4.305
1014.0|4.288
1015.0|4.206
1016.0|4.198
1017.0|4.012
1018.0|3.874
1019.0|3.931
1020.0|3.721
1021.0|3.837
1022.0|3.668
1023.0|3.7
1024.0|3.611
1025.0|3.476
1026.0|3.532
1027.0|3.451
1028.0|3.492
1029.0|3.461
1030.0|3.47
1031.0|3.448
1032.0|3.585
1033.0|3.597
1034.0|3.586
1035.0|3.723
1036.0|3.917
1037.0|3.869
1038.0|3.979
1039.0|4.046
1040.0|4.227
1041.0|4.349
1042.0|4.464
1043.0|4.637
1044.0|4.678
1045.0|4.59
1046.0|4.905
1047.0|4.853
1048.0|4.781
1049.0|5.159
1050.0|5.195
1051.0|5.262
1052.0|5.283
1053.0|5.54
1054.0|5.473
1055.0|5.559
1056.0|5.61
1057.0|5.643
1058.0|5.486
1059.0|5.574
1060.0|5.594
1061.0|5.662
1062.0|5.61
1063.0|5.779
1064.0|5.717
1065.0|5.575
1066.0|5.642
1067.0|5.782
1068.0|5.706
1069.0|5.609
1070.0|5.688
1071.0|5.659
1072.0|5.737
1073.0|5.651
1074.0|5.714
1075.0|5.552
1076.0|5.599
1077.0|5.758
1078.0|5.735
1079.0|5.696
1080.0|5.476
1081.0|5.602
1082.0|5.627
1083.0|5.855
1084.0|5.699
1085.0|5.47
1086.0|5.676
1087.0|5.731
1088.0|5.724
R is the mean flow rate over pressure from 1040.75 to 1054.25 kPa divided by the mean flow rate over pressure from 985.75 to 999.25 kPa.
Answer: 1.8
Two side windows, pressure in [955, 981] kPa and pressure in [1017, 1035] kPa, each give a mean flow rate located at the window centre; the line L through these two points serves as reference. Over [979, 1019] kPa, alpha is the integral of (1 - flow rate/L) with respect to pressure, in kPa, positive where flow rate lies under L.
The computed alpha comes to 7.3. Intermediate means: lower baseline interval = 5.45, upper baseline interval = 3.63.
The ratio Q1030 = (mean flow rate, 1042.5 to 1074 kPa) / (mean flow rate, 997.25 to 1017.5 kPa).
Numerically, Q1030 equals 1.41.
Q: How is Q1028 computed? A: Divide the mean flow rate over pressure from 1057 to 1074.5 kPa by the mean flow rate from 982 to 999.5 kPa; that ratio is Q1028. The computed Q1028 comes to 1.87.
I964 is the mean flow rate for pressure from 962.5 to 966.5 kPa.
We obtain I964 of 5.49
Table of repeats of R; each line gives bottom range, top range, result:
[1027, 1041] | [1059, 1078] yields 1.52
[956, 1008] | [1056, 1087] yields 1.31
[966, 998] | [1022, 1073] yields 1.13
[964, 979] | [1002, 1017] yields 0.76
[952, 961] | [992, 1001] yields 0.46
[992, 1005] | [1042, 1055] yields 1.75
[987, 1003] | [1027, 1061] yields 1.65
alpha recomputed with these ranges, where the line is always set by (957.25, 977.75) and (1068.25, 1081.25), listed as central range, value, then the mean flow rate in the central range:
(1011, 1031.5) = 6.5 kPa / 3.81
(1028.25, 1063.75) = 5.8 kPa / 4.7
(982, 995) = 5.5 kPa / 3.19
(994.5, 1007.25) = 5.4 kPa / 3.18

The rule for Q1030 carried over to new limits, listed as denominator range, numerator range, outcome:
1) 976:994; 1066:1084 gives 1.48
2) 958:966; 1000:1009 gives 0.68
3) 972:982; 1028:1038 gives 0.70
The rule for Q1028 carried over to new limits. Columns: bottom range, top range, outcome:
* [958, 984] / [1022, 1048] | 0.74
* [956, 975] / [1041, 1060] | 0.92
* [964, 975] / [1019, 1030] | 0.65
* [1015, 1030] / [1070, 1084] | 1.52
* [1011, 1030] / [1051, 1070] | 1.46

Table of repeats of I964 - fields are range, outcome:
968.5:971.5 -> 5.54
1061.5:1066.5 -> 5.66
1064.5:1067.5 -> 5.67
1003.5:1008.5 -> 4.06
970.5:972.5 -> 5.54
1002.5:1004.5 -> 3.67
